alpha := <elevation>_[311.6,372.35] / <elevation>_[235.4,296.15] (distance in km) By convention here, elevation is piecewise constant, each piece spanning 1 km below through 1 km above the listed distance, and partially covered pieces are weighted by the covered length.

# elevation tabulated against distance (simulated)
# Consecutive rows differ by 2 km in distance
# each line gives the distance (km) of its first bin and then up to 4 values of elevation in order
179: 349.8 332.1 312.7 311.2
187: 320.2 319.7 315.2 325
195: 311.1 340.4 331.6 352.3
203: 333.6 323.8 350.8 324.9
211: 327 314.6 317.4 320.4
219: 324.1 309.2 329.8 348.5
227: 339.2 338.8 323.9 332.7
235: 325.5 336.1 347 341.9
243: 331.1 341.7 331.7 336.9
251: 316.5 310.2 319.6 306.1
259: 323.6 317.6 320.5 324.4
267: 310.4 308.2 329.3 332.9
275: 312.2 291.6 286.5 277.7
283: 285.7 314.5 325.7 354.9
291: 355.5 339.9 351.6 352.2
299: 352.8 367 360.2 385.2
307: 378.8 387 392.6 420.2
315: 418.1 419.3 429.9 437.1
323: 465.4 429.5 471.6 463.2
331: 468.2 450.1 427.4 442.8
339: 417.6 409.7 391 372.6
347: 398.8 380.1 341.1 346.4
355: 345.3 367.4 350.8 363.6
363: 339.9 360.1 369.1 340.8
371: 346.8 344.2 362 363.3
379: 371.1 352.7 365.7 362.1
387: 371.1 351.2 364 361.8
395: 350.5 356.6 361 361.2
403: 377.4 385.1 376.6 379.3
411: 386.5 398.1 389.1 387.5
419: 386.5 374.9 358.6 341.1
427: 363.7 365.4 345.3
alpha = 1.24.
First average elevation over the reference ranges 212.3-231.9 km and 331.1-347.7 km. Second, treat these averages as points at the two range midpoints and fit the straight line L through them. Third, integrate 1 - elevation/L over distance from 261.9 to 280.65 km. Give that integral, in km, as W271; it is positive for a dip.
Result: 2.7 km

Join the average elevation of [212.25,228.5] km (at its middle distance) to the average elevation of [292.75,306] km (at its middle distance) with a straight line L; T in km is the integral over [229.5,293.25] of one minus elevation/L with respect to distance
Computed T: 3.88 km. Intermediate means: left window 326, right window 359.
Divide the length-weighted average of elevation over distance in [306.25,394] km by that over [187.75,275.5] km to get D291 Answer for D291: 1.2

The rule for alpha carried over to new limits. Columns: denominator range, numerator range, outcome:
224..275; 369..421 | 1.12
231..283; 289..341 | 1.27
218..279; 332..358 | 1.21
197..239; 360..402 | 1.08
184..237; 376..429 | 1.13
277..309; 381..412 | 1.08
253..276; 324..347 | 1.35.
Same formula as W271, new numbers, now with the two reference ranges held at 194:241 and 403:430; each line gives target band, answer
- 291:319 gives -2.30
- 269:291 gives 2.05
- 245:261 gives 0.81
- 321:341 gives -5.00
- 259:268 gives 0.59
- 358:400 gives 1.17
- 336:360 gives -1.31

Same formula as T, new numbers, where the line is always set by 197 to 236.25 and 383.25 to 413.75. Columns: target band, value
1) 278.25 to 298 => 1.2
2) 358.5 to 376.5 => 0.5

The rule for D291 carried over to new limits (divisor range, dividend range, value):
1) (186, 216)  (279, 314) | 1.07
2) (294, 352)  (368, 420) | 0.90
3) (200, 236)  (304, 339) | 1.30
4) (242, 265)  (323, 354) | 1.29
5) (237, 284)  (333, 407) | 1.16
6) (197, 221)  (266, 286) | 0.93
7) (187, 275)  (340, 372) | 1.11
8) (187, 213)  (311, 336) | 1.34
